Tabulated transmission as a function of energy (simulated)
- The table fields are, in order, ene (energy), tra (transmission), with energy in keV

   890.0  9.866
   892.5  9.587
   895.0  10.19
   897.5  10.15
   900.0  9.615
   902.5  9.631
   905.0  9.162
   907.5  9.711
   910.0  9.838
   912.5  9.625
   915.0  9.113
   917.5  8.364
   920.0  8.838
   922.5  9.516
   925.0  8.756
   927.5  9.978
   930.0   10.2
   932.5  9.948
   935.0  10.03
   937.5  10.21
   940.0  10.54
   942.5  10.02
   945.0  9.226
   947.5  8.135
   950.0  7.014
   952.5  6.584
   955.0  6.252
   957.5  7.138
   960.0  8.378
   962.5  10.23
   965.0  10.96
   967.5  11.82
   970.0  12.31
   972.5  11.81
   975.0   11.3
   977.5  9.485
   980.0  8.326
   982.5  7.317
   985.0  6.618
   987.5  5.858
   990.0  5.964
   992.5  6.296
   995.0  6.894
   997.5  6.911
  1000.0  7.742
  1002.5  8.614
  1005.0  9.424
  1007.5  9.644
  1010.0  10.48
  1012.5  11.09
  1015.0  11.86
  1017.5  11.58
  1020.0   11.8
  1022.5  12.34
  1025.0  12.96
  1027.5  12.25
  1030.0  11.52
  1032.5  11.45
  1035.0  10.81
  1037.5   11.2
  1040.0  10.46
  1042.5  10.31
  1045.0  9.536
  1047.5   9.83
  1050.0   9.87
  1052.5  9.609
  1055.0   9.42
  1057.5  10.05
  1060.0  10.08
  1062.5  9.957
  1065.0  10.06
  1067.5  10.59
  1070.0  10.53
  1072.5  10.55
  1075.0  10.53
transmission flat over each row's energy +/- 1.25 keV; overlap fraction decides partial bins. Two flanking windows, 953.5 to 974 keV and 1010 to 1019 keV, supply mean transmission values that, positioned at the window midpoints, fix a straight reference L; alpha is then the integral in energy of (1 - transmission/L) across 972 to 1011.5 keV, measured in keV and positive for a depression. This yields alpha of 9.0 keV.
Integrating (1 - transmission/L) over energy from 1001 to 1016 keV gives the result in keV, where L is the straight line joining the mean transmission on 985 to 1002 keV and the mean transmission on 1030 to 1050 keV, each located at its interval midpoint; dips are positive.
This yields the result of -4.1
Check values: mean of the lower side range 6.7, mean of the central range 10.1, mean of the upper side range 10.5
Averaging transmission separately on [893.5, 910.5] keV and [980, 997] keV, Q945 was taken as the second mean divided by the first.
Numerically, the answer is 0.68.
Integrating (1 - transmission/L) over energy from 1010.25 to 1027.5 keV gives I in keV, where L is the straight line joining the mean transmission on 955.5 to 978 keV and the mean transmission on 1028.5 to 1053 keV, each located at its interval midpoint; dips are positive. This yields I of -2.4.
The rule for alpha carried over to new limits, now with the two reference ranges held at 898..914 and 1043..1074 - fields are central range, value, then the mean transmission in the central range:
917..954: 2.1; 9.15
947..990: 4.6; 8.73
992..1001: 2.6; 6.99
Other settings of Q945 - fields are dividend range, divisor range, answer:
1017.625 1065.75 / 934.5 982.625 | 1.14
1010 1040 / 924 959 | 1.31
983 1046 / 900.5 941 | 1.01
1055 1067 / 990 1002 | 1.44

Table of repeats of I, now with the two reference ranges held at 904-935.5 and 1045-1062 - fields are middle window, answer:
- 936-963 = 3.0 keV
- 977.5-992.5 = 4.1 keV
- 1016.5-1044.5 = -5.0 keV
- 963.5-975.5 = -2.6 keV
